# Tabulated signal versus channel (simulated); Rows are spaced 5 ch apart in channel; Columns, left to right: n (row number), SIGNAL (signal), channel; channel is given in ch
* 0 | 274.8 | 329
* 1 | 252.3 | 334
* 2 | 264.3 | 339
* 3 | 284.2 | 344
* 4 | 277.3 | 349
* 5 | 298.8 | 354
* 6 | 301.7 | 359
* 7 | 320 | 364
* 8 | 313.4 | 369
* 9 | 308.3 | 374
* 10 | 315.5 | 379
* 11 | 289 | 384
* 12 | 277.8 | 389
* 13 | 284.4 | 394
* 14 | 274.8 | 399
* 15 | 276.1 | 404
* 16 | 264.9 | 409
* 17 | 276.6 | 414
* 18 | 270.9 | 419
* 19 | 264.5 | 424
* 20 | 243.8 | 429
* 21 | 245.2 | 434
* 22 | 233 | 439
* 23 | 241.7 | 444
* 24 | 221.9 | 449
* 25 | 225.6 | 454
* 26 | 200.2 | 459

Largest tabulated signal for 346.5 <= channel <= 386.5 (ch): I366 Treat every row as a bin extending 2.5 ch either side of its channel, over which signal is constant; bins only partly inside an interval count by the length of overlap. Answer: 320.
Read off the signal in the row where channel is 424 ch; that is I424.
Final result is 264.5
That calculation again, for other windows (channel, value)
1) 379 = 315.5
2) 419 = 270.9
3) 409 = 264.9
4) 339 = 264.3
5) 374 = 308.3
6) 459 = 200.2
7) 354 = 298.8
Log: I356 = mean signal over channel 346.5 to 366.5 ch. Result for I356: 299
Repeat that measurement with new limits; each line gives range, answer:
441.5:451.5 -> 232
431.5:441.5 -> 239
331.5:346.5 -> 267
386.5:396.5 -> 281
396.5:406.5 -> 275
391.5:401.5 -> 280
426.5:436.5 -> 244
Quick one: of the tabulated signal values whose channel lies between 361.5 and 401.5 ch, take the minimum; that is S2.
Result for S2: 274.8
